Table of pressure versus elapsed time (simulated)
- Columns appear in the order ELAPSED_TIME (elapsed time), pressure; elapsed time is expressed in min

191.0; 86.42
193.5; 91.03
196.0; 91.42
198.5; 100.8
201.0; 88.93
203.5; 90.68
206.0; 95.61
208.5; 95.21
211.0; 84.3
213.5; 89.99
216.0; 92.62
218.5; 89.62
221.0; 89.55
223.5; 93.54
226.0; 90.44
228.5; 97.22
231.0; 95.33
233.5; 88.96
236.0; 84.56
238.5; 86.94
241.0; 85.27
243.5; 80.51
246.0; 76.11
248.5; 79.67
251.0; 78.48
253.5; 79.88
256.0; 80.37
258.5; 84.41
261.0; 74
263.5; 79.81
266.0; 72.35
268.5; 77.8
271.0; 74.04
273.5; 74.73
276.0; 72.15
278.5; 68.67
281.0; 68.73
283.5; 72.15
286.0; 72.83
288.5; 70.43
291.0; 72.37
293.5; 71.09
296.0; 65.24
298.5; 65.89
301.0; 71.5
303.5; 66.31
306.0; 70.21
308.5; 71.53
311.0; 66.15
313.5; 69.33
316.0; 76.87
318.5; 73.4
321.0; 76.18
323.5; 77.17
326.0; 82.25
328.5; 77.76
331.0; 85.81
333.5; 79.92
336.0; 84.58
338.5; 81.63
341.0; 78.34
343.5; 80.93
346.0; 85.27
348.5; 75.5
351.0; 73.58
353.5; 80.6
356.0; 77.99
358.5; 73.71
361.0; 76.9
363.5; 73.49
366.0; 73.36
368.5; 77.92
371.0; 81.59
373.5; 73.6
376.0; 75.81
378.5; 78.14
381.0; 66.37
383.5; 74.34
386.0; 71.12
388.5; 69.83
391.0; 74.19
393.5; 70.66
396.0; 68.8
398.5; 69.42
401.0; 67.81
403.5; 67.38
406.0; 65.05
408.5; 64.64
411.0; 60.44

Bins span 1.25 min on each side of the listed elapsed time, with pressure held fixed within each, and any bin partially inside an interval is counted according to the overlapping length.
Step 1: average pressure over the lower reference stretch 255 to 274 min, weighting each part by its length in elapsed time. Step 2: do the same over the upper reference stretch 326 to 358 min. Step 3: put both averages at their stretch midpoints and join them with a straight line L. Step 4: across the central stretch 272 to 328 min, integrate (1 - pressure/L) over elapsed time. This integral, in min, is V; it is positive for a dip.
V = 4.9 min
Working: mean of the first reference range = 77.2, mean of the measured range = 71.7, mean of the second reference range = 80.1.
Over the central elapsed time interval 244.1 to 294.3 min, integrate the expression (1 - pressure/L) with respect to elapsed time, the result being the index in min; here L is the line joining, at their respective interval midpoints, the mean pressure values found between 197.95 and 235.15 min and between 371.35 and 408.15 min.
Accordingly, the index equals 6.2 min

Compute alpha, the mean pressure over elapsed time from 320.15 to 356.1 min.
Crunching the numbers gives 79.9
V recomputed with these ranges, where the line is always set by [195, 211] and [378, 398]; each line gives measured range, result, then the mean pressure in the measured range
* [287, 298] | 1.7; 69.6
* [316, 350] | -0.9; 79.7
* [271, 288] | 2.5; 71.7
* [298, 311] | 1.9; 69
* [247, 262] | 1.3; 79.5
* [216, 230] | -0.2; 92.2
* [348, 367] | -0.2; 75.7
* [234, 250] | 1.1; 82.4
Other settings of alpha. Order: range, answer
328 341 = 81.8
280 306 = 69.7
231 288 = 78.1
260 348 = 74.5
